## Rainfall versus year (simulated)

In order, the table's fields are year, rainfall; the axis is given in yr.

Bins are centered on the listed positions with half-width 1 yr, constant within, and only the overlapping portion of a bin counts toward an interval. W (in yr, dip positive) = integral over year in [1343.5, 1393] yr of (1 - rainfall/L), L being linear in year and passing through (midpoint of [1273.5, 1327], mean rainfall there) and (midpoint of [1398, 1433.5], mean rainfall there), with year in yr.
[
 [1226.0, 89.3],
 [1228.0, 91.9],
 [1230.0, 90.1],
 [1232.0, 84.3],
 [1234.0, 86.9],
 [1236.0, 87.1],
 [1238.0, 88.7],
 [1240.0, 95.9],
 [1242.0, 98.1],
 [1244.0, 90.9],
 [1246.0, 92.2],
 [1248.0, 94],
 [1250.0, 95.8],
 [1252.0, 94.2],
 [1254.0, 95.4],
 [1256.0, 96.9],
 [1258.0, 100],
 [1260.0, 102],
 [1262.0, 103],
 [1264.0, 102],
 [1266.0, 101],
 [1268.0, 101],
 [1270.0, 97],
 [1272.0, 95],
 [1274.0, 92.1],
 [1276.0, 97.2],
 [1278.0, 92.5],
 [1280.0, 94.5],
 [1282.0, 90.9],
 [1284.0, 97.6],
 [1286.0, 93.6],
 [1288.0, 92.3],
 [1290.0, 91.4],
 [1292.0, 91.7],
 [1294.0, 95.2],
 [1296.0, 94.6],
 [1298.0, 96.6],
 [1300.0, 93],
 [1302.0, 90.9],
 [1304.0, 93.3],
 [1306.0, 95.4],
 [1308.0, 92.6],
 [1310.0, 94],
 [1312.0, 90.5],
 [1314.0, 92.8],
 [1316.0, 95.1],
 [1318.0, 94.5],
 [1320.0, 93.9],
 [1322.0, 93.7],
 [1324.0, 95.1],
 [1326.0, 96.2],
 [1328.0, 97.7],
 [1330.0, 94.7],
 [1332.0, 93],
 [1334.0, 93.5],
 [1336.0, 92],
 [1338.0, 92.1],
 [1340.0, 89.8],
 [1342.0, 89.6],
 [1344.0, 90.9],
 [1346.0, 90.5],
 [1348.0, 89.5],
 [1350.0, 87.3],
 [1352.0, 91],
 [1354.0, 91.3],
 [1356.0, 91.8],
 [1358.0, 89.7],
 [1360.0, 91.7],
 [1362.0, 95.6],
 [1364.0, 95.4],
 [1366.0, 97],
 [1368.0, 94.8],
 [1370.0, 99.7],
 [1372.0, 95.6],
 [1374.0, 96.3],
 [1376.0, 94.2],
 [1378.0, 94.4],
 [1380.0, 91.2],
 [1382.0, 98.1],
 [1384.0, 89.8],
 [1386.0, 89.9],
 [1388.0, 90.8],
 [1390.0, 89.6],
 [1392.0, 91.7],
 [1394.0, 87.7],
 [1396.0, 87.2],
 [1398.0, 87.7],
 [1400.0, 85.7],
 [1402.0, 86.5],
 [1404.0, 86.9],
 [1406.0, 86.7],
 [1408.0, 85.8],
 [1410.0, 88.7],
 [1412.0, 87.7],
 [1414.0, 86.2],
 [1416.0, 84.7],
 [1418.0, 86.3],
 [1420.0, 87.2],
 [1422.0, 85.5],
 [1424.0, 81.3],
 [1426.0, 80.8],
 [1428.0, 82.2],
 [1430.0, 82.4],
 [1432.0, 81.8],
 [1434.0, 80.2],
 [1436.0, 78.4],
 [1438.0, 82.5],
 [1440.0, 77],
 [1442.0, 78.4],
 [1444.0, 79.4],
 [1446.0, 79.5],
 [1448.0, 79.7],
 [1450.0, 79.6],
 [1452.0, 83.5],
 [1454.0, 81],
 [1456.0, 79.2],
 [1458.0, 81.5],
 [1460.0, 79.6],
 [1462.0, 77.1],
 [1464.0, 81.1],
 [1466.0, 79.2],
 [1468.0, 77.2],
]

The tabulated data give -2.3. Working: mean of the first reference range 93.8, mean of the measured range 92.7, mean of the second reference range 85.1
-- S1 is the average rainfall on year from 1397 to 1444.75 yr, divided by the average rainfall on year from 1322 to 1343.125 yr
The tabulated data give 0.9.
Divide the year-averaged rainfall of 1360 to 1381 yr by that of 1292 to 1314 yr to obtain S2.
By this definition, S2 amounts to 1.02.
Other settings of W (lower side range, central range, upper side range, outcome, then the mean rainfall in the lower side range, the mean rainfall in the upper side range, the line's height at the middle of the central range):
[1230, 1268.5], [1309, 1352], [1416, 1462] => -1.7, 95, 81.2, 89.1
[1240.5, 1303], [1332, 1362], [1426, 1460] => -0.7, 95.6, 80.4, 88.9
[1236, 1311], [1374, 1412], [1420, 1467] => -2.1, 95.1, 80.6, 84.9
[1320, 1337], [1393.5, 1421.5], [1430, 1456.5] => -0.7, 94.5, 80.1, 84.6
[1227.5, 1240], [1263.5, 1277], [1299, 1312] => -1.0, 88.6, 93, 90.9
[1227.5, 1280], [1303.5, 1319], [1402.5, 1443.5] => -0.4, 94.8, 83.5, 91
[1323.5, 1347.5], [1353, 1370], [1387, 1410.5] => -0.6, 92.8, 87.9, 90.8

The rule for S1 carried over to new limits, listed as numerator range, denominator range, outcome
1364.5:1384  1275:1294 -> 1.02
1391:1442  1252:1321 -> 0.89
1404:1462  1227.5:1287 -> 0.87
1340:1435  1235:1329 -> 0.94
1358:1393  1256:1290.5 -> 0.97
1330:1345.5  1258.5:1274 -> 0.92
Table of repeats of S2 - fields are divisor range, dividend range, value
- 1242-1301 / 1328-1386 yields 0.97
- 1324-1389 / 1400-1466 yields 0.89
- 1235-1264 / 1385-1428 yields 0.91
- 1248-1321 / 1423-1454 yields 0.84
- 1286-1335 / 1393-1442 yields 0.90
